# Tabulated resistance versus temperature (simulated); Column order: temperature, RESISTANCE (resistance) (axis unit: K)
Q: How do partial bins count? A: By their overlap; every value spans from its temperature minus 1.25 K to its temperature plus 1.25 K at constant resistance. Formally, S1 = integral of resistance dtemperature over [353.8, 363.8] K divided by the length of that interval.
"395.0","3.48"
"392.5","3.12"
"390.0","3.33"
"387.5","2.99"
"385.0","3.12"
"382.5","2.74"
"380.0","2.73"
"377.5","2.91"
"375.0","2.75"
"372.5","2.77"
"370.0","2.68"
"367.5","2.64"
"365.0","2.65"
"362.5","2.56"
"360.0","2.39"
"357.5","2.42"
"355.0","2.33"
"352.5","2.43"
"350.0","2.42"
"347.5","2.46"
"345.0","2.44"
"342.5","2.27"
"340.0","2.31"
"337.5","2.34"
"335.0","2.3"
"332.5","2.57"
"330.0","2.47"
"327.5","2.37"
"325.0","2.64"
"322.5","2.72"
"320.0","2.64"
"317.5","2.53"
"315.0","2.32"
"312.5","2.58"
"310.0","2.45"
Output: 2.43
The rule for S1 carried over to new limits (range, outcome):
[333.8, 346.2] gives 2.33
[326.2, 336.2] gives 2.43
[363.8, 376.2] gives 2.7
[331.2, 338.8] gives 2.4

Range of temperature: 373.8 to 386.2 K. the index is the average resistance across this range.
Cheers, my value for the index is 2.85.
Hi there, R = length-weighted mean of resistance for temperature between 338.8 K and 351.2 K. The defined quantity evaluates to 2.38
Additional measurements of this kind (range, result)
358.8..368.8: 2.56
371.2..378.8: 2.81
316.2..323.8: 2.63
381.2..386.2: 2.93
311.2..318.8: 2.48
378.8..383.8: 2.74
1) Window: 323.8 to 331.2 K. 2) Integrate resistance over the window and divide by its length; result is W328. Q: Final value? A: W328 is 2.49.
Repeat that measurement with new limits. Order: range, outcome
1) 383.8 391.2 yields 3.15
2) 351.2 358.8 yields 2.39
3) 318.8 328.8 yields 2.59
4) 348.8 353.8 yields 2.42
